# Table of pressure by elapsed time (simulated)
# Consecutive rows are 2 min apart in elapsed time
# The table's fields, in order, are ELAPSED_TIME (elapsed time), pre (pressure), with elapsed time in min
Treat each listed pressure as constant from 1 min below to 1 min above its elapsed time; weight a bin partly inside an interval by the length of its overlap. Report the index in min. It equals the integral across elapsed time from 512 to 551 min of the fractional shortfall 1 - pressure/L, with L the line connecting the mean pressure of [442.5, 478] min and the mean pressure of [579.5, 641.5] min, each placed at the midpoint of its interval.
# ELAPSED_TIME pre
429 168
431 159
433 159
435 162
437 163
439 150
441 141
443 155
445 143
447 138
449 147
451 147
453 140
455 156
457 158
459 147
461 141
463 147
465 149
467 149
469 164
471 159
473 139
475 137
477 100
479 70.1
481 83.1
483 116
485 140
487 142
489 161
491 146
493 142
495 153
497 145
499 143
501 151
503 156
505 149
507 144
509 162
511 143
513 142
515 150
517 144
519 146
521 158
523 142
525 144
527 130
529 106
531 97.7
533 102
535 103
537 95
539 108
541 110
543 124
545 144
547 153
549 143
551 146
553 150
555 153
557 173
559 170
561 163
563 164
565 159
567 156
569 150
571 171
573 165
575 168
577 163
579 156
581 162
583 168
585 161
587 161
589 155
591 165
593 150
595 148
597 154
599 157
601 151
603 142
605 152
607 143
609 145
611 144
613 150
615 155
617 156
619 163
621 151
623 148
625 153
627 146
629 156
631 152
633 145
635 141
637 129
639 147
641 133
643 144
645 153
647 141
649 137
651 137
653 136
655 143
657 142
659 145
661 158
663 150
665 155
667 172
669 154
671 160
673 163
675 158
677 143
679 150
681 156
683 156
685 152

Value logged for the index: 5.0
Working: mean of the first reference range 145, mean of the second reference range 151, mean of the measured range 129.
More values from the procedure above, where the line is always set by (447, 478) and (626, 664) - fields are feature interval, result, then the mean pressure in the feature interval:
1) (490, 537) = 2.2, 138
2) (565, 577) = -1.4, 162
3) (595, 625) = -1.4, 151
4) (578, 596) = -1.8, 158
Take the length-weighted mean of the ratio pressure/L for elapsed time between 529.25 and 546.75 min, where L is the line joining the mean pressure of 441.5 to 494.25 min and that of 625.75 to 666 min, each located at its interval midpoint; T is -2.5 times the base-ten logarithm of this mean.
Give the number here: 0.25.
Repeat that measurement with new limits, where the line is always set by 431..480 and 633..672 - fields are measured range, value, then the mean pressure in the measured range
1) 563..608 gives -0.08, 157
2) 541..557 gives 0.01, 144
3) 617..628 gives -0.05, 153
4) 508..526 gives -0.02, 148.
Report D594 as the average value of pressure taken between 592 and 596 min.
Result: 149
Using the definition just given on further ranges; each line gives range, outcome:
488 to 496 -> 150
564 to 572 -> 159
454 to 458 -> 157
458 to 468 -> 147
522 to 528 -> 139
